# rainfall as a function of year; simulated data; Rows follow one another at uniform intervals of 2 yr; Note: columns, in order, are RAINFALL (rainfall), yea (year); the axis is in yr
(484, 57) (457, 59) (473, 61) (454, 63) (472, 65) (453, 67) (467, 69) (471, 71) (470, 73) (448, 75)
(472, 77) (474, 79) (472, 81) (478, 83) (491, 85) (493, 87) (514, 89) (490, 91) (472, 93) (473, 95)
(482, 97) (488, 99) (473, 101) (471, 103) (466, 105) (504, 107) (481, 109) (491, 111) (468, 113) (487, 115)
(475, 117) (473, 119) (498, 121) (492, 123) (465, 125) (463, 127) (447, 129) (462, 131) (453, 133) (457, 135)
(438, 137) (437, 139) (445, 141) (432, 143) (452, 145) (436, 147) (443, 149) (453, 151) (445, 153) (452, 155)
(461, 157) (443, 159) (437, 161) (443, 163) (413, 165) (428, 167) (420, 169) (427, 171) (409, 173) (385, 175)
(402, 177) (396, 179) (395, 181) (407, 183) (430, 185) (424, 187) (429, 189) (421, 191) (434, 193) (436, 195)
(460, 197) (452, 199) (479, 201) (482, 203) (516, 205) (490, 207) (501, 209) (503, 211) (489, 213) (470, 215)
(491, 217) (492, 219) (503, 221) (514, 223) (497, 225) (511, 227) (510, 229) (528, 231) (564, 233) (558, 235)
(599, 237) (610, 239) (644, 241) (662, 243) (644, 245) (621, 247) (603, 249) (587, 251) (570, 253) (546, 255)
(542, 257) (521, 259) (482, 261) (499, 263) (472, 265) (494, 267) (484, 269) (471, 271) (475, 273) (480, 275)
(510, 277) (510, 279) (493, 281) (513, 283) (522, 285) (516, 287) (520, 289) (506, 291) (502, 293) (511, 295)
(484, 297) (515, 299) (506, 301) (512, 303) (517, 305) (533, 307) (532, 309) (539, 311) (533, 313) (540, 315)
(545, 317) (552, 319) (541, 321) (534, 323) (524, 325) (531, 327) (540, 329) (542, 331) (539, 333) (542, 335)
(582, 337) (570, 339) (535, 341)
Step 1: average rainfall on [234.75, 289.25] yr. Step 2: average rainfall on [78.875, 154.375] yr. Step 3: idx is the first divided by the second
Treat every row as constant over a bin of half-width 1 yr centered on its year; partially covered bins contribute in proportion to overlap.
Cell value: 1.2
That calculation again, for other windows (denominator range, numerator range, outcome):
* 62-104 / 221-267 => 1.17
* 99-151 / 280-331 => 1.13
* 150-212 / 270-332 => 1.17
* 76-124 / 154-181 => 0.88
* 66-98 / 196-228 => 1.03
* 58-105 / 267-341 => 1.10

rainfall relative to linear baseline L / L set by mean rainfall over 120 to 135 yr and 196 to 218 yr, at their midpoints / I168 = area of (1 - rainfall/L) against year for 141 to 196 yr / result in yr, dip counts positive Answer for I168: 5.6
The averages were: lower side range 468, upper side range 485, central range 428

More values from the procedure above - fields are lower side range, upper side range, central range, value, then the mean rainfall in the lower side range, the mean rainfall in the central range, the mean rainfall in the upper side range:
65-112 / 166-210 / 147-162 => 0.14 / 478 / 447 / 437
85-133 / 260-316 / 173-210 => 3.88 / 479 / 440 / 506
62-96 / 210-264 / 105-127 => 0.43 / 474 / 482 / 547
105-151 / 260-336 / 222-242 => -2.37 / 463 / 554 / 515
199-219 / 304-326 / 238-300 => -2.15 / 489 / 533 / 535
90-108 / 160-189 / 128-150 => 0.02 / 480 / 446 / 416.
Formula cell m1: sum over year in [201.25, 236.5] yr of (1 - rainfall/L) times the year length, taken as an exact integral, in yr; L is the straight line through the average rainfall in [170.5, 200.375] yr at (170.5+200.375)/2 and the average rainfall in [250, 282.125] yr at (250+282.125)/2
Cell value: -3.9 yr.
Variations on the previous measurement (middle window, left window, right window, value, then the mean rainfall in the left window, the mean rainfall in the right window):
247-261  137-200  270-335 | -2.1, 431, 519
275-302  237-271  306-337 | 2.1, 560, 539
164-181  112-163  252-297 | 2.2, 456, 506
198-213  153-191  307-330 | -1.3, 423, 537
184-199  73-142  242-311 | 1.9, 473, 525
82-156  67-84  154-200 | -3.0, 468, 426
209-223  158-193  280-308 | -1.4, 419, 511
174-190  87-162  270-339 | 2.5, 466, 522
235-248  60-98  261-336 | -3.1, 475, 515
